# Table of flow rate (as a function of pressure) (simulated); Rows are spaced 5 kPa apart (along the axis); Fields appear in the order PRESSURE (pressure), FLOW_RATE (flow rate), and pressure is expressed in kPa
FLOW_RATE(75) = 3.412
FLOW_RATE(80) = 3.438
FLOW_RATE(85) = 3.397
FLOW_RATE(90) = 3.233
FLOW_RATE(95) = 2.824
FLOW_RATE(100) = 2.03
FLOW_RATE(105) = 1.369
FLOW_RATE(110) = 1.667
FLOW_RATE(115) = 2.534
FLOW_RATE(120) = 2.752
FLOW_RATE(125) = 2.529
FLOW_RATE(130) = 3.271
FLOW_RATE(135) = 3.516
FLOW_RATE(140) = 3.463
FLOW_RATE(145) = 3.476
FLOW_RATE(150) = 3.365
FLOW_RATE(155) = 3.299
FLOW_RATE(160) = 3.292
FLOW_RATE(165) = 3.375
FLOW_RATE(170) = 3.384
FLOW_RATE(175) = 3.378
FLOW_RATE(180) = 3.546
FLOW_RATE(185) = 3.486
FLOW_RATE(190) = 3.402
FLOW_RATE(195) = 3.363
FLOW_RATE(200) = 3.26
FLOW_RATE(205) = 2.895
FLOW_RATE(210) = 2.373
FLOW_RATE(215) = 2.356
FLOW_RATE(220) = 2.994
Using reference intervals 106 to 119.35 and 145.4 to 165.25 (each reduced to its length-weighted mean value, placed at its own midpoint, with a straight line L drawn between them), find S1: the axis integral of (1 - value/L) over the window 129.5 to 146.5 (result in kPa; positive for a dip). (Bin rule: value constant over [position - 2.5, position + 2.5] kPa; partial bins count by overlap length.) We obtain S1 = -3.7 kPa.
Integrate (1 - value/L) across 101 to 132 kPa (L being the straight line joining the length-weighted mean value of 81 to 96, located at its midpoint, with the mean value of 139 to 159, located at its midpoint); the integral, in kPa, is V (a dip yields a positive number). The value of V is 9.17 kPa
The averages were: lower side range 3.21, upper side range 3.39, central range 2.32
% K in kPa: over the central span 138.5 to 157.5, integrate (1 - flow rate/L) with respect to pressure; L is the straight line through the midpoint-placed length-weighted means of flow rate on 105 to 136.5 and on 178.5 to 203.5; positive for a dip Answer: -3.4 kPa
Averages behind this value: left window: 2.58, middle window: 3.4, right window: 3.39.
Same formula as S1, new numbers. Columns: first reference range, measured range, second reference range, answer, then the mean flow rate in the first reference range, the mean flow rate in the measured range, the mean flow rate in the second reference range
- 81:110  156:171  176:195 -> -0.5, 2.54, 3.34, 3.45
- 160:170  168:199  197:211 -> -2.7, 3.36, 3.42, 2.91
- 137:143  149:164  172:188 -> 0.6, 3.47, 3.32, 3.47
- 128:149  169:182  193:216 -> -1.3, 3.43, 3.44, 2.87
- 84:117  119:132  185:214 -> -1.4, 2.39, 2.85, 3.06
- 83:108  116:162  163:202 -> -3.4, 2.54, 3.19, 3.4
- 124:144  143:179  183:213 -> -1.9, 3.27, 3.37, 3.11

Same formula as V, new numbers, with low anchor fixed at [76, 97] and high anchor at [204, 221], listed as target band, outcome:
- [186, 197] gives -2.8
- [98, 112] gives 6.6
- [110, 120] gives 2.3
